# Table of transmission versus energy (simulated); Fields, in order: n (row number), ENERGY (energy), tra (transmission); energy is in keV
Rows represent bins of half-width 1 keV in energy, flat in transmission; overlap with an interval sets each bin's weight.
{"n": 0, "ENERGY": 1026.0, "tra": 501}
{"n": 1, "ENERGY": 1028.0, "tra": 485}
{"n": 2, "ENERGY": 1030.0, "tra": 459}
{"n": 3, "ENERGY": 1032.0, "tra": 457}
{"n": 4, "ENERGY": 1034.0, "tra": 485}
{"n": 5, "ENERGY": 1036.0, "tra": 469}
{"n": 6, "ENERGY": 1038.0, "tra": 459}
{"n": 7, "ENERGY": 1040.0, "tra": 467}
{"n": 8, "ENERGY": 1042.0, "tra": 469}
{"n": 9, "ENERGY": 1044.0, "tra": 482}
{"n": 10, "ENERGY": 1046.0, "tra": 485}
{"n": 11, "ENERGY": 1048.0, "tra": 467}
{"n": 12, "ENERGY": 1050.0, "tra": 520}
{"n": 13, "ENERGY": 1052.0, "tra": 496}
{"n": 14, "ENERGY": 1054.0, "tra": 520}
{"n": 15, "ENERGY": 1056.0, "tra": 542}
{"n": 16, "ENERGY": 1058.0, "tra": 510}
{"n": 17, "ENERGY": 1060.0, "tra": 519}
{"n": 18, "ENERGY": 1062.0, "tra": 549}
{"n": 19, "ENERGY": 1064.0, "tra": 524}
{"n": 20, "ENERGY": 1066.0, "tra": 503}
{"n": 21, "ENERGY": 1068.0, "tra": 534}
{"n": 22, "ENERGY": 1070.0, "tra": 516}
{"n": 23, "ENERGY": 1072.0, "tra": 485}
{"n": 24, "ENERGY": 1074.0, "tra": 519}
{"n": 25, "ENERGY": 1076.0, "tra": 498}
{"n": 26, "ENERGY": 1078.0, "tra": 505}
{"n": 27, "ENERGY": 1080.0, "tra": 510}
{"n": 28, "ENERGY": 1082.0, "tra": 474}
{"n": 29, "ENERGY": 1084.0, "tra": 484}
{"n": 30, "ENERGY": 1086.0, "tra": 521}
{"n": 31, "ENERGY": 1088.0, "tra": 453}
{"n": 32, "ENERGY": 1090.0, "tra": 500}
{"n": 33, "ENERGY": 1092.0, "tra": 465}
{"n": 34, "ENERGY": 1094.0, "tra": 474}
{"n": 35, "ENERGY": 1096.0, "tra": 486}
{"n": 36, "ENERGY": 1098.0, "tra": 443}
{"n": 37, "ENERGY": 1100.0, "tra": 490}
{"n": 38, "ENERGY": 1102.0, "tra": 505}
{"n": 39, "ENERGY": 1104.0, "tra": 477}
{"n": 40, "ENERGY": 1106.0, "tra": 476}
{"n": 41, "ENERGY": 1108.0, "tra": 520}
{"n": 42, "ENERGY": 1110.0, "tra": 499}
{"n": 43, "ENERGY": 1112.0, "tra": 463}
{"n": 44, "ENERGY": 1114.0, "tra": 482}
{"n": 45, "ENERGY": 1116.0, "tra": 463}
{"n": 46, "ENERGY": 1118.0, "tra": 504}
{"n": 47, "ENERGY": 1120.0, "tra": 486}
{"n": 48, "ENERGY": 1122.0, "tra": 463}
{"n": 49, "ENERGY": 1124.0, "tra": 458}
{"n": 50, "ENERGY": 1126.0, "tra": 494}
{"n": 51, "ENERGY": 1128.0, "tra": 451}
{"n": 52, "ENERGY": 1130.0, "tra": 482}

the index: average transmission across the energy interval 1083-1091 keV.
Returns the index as 490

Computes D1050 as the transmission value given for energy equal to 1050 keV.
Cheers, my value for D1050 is 520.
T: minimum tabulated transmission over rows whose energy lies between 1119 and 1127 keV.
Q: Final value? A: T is 458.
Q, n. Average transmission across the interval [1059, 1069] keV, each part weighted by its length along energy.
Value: 526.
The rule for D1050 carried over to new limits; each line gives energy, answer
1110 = 499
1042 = 469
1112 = 463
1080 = 510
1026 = 501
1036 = 469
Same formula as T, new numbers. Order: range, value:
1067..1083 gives 474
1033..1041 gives 459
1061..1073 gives 485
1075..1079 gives 498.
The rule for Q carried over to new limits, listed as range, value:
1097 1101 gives 466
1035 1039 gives 464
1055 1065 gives 529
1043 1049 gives 478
